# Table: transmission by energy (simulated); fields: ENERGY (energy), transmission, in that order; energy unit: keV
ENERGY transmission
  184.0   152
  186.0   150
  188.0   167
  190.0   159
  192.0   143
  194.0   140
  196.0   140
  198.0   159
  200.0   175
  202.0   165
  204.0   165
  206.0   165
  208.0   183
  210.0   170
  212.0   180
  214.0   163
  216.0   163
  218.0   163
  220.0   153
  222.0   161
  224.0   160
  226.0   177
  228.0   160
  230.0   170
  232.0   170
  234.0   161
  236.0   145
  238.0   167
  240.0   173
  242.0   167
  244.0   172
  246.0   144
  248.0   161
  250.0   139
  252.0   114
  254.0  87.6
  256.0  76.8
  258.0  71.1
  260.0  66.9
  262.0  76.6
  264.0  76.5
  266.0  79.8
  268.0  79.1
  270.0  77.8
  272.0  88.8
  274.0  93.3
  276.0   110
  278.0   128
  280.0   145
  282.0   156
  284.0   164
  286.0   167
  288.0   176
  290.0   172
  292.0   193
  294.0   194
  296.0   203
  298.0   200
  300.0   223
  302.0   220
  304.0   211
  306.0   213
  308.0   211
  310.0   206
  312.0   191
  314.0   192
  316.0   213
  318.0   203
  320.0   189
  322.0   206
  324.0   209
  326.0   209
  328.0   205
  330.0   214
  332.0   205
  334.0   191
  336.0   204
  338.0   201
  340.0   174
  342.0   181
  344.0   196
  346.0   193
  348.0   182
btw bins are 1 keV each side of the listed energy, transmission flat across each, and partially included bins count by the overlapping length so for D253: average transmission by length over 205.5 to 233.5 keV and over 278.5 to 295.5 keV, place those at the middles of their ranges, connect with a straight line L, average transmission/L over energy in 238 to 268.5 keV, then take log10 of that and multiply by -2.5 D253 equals 0.42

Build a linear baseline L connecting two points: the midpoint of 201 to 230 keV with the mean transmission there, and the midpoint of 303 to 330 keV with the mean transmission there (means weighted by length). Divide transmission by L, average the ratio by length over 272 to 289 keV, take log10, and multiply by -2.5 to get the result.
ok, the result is 0.35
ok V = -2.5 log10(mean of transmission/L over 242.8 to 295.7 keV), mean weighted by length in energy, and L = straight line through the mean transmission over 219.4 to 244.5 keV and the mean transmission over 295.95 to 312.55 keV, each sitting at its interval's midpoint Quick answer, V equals 0.45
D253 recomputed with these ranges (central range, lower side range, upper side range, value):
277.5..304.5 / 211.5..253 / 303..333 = 0.05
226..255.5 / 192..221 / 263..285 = -0.12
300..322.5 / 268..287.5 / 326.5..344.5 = -0.23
